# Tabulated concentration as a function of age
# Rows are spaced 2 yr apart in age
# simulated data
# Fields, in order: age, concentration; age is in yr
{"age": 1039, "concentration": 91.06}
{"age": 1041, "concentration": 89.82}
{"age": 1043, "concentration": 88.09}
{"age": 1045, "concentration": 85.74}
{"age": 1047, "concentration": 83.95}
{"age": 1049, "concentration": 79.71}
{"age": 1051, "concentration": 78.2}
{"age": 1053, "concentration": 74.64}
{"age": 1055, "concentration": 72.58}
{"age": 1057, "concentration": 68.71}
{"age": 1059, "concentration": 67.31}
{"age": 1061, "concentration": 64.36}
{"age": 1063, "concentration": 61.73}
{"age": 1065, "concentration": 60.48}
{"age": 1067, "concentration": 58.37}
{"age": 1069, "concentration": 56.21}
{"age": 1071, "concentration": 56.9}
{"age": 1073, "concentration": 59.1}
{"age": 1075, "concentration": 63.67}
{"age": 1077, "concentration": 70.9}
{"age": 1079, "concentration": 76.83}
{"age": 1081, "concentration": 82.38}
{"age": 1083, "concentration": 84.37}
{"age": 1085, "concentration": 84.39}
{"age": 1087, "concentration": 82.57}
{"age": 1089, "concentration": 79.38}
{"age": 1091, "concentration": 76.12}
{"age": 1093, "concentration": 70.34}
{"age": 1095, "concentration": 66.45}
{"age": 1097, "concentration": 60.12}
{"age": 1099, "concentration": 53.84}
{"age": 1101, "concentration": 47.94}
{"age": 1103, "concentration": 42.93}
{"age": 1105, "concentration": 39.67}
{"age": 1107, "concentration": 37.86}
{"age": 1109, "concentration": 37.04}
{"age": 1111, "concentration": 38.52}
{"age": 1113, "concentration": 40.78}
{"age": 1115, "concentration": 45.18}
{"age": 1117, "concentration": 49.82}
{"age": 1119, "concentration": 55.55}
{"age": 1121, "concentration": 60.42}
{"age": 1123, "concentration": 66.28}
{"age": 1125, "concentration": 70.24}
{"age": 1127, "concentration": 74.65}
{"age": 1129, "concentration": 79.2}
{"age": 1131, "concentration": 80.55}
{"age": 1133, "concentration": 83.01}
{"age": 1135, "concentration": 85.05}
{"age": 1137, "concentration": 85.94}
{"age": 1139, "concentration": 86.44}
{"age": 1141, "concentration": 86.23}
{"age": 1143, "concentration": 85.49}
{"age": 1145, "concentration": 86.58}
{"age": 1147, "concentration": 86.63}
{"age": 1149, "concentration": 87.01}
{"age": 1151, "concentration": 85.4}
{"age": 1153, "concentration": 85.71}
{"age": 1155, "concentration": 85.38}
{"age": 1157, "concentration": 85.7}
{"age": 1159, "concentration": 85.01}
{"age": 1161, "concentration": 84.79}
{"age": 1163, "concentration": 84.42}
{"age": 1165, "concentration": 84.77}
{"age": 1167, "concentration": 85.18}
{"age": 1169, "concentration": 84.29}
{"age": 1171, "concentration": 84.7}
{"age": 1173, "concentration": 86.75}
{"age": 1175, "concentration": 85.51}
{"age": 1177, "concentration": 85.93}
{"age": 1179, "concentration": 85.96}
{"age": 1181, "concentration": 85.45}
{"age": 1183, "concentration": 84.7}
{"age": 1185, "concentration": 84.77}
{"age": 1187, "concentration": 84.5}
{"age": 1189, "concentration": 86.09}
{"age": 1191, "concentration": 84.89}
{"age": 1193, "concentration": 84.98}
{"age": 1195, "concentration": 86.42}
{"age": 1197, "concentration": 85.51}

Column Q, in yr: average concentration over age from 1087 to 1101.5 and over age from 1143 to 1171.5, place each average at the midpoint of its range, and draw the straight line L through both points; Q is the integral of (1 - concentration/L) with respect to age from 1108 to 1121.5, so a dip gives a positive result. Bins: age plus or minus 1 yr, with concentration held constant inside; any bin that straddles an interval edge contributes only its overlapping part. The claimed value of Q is 4.9 yr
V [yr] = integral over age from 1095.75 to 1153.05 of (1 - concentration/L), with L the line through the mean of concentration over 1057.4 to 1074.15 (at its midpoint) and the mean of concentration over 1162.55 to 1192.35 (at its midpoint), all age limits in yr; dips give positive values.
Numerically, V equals 6.4 yr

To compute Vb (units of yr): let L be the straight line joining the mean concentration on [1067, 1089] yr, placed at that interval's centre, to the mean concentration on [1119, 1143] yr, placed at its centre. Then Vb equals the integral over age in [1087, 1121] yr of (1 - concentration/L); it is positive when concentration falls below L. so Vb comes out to 9.4 yr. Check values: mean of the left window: 71.5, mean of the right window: 77.4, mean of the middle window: 53.7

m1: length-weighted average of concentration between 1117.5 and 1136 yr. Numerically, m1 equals 72.2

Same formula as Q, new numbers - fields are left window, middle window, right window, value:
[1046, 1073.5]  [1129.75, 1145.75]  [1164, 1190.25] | -1.1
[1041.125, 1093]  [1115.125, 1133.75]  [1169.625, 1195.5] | 2.7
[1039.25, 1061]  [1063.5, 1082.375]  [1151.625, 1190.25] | 3.5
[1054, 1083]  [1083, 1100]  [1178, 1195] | -0.6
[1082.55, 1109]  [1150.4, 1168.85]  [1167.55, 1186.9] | -1.1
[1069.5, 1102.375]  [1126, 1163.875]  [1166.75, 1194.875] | -2.5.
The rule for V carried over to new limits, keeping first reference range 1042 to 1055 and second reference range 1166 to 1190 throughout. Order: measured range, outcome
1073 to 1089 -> 1.04 yr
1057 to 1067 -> 2.21 yr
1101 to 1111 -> 5.16 yr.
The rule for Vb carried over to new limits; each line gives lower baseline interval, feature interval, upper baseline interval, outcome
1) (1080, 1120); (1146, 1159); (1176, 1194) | -1.87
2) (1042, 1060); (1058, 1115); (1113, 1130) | 7.02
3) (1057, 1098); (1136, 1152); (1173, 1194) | -1.40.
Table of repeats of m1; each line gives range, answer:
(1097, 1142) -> 61.2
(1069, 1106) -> 66.3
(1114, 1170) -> 78.7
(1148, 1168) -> 85.3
